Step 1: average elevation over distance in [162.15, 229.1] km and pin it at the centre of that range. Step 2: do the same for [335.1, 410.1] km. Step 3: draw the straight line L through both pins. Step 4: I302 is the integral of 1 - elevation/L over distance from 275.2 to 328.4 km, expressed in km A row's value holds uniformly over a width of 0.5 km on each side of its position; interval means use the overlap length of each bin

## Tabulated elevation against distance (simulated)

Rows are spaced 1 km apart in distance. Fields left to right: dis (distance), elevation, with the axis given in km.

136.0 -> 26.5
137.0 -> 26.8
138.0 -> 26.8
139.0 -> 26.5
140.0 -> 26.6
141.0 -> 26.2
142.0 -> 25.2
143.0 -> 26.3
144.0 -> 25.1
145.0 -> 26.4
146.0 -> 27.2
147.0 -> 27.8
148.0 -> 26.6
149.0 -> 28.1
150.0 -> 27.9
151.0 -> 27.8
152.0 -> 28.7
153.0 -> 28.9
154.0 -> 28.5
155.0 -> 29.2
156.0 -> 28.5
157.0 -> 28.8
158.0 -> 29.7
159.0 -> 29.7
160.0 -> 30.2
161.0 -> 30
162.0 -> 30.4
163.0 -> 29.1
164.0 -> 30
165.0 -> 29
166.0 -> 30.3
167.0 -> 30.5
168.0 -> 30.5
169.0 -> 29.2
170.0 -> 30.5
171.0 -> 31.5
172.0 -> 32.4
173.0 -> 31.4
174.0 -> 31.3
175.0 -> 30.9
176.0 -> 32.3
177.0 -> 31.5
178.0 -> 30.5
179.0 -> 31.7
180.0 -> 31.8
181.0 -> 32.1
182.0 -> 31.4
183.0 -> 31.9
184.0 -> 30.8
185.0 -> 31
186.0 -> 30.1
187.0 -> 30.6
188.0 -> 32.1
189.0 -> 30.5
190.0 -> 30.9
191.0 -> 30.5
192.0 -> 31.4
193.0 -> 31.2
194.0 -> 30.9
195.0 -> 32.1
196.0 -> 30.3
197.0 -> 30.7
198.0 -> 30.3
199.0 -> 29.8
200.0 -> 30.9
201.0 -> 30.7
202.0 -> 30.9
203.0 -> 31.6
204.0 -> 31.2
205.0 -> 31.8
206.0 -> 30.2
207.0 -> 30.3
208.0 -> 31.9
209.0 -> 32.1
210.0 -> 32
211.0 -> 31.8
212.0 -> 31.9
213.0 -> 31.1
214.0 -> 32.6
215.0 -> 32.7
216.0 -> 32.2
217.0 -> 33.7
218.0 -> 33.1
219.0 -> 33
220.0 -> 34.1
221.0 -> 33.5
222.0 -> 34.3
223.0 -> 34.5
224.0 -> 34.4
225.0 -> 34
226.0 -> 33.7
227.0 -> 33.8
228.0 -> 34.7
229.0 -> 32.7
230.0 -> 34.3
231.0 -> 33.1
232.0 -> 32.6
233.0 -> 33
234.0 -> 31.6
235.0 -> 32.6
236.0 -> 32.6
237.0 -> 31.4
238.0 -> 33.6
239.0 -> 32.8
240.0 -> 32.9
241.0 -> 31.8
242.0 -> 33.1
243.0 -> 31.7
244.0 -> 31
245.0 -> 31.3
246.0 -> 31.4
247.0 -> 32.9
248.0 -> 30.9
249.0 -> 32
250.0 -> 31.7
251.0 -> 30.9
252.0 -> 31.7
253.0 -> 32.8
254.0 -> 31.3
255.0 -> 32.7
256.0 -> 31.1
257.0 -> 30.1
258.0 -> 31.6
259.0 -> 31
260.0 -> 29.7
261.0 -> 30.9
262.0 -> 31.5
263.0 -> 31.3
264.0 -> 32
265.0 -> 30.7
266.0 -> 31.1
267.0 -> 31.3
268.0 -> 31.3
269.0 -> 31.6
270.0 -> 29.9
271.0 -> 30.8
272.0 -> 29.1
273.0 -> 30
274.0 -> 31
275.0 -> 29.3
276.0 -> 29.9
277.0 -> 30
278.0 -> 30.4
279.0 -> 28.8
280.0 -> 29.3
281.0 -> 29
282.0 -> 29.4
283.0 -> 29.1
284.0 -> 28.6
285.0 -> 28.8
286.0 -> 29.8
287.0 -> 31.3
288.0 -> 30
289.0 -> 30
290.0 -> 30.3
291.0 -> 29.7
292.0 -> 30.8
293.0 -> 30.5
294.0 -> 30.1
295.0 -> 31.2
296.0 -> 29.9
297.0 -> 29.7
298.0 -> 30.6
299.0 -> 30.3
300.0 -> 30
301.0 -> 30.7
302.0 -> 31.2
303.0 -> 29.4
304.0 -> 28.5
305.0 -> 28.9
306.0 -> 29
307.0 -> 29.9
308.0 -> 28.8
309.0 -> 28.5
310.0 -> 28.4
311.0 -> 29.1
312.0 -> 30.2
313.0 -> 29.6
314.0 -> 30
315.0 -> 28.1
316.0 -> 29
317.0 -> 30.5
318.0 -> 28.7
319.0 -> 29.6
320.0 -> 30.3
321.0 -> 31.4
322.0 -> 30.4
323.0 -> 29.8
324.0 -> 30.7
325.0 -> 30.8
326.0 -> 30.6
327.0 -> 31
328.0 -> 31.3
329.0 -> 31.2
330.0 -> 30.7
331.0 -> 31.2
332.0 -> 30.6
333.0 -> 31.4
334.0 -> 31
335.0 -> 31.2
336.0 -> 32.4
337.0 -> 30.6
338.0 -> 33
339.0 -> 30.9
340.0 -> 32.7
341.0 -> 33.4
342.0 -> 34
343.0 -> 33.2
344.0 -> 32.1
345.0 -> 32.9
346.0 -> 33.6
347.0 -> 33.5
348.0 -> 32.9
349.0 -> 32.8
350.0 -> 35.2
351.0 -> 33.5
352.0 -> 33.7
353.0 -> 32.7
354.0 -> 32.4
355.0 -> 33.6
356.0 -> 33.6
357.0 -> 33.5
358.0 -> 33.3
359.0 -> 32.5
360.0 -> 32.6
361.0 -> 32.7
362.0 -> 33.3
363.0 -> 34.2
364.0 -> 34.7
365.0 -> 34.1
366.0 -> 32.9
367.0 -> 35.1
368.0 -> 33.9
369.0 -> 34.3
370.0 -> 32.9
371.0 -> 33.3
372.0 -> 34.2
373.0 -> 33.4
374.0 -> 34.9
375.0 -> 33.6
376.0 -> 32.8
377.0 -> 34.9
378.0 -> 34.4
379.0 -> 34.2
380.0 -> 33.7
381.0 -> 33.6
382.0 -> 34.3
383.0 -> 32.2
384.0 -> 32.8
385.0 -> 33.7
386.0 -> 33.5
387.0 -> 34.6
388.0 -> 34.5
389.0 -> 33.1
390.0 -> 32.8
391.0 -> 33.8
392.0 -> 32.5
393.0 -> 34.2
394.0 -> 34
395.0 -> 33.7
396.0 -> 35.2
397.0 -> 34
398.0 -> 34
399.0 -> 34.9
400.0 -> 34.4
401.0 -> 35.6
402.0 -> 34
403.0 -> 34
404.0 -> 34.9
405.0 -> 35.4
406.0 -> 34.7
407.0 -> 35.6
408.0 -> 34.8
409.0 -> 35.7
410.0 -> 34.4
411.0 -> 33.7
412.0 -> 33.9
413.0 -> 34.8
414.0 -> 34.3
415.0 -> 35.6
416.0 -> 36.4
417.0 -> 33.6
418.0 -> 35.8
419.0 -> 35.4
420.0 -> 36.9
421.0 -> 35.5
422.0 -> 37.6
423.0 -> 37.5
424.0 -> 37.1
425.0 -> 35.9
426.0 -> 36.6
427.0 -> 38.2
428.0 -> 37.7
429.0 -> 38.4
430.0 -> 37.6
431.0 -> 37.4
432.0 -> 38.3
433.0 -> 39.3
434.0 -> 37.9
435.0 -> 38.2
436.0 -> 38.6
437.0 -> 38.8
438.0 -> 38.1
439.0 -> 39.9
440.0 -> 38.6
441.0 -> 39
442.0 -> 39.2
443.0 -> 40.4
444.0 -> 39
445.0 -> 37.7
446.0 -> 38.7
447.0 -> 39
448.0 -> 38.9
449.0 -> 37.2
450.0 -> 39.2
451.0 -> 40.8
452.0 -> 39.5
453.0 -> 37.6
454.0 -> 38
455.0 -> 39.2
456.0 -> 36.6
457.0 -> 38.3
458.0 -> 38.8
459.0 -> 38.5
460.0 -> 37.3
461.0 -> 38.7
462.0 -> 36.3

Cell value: 4.9 km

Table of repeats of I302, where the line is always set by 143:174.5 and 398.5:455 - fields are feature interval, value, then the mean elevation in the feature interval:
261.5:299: 2.84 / 30.2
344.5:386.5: 1.94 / 33.6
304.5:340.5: 3.85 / 30.3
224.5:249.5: -0.94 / 32.6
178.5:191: -0.54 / 31.2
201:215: -0.42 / 31.5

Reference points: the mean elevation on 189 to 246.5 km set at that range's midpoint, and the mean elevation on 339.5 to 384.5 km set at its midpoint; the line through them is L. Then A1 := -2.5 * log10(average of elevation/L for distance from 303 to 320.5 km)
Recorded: 0.13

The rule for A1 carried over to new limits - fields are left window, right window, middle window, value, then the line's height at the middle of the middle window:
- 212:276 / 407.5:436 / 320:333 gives 0.110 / 34.1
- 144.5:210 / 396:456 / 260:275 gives 0.065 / 32.7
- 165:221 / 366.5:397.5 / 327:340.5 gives 0.061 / 33.2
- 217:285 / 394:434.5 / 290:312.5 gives 0.108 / 32.9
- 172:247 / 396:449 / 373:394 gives 0.065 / 35.8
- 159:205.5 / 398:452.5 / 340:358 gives 0.054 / 35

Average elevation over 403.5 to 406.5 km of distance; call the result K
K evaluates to 35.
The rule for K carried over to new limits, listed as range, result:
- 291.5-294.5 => 30.5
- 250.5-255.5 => 31.9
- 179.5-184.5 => 31.6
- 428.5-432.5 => 37.9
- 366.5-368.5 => 34.5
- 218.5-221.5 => 33.5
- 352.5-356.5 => 33.1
